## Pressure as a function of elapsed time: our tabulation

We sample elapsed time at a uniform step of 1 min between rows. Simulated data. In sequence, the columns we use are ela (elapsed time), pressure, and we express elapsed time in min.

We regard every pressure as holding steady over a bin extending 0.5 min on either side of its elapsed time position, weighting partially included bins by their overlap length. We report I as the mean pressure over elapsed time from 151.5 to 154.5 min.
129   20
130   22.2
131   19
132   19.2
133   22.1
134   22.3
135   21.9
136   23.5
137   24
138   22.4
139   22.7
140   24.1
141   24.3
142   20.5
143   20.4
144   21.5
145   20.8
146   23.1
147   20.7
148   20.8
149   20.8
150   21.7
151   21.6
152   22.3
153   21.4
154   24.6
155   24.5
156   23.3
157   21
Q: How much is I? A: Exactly 22.8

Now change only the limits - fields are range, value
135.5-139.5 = 23.1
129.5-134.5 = 21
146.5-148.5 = 20.8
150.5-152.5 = 22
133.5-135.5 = 22.1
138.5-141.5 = 23.7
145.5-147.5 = 21.9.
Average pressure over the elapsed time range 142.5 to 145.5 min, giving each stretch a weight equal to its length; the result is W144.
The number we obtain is 20.9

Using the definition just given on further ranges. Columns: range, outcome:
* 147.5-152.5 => 21.4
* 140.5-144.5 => 21.7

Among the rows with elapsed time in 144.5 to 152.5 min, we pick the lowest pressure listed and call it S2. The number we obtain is 20.7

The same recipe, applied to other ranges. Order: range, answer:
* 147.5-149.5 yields 20.8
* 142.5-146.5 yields 20.4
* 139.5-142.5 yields 20.5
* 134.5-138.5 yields 21.9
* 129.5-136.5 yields 19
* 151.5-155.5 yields 21.4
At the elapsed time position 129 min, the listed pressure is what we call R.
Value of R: 20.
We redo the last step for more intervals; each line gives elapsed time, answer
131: 19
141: 24.3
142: 20.5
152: 22.3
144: 21.5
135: 21.9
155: 24.5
